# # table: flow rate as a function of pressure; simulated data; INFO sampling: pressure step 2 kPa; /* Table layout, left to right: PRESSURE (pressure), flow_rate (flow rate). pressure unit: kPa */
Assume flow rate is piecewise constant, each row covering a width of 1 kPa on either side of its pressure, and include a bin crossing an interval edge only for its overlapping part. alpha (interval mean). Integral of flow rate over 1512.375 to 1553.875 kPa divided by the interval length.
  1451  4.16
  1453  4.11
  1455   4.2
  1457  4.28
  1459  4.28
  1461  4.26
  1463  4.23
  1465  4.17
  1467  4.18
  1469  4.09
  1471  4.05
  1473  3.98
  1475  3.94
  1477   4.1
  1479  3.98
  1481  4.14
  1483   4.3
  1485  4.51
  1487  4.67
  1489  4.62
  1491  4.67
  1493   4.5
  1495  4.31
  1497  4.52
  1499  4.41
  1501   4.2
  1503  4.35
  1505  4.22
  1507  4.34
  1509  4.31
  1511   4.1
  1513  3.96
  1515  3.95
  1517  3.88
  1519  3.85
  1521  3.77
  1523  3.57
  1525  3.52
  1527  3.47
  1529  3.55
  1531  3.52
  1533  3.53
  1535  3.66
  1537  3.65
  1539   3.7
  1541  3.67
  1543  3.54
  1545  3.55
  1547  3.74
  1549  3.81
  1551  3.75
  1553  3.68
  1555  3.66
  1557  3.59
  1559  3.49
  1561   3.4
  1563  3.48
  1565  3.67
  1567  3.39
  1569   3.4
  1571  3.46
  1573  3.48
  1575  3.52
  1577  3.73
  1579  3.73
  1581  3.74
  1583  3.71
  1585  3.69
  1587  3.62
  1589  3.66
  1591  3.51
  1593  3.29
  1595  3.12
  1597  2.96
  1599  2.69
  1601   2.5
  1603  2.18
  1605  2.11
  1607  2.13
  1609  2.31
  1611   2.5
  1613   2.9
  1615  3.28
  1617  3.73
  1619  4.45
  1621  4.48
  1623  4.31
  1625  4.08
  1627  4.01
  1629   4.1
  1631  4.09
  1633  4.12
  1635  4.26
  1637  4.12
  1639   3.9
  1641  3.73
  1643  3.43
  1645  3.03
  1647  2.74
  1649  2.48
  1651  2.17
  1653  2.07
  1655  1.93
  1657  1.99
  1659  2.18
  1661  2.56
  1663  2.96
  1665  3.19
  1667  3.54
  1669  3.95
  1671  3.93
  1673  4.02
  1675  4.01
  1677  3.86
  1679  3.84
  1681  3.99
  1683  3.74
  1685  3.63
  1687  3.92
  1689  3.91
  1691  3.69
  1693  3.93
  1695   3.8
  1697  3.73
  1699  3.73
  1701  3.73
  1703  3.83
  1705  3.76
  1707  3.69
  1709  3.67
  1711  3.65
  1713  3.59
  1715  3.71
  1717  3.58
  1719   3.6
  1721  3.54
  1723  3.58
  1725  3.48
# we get 3.68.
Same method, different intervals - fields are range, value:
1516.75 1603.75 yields 3.5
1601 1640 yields 3.5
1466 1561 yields 3.96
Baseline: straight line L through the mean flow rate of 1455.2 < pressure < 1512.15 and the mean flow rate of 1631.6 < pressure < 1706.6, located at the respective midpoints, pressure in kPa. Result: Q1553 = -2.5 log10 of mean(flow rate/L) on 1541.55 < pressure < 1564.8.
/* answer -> 0.10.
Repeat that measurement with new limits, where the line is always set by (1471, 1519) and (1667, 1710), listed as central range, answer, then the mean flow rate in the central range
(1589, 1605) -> 0.36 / 2.89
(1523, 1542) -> 0.16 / 3.58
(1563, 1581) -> 0.15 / 3.55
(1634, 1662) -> 0.33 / 2.9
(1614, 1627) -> -0.02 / 4.05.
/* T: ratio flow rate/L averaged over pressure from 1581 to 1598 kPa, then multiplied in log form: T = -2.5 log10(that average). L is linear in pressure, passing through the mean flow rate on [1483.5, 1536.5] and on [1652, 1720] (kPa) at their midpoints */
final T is 0.11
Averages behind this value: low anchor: 4.07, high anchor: 3.5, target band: 3.46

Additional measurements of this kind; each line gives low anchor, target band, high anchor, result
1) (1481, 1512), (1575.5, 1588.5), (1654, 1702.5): 0.08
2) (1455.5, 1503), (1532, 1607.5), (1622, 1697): 0.14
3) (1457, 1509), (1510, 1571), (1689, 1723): 0.14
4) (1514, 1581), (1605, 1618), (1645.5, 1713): 0.26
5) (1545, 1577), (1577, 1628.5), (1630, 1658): 0.01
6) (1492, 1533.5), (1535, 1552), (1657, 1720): 0.07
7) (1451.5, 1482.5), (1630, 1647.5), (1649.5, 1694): -0.09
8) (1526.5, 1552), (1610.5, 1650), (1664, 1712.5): 0.01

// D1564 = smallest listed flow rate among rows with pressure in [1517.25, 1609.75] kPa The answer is 2.11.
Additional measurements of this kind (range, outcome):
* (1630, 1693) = 1.93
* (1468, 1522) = 3.77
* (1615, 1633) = 3.28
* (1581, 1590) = 3.62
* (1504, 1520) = 3.85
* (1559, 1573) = 3.39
